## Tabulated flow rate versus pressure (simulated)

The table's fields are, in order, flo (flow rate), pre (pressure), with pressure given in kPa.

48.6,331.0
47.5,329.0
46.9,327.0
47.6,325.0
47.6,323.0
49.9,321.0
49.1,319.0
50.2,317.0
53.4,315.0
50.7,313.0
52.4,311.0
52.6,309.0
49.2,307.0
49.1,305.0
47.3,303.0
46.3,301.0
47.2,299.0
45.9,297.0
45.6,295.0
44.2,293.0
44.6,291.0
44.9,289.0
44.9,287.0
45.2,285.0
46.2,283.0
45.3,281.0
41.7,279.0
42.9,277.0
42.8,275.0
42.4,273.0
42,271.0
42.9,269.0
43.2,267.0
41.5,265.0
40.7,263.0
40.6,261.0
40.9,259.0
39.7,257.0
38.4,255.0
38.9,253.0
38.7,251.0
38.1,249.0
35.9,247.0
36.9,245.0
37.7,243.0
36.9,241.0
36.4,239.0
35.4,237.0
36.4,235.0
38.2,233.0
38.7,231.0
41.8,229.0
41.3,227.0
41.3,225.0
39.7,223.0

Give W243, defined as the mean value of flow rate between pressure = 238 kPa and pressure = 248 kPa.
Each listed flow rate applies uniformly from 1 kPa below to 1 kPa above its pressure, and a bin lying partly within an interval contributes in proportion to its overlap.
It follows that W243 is 36.8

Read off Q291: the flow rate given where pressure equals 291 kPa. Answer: 44.6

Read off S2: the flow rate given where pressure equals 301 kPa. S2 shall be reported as 46.3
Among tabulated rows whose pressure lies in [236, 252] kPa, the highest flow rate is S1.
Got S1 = 38.7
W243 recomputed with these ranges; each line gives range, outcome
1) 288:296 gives 44.8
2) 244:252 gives 37.4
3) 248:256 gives 38.5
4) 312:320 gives 50.9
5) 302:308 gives 48.5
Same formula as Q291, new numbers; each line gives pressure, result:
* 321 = 49.9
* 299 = 47.2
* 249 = 38.1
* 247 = 35.9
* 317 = 50.2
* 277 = 42.9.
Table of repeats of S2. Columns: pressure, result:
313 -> 50.7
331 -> 48.6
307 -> 49.2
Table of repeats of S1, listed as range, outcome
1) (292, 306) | 49.1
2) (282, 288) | 46.2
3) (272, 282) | 45.3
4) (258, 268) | 43.2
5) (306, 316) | 53.4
